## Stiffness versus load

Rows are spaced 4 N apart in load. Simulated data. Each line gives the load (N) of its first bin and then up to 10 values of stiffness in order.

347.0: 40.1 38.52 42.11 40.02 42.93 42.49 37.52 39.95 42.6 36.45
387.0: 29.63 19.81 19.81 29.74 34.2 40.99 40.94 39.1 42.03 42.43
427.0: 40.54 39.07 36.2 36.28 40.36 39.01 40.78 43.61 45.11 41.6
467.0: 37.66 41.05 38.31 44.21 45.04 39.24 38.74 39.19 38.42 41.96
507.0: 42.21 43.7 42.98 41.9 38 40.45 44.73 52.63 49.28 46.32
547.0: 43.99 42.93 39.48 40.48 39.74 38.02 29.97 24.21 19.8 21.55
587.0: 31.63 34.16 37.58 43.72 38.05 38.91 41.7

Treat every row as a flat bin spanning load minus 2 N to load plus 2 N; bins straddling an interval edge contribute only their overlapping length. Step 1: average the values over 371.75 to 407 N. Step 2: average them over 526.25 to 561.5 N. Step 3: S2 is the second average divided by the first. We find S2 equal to 1.38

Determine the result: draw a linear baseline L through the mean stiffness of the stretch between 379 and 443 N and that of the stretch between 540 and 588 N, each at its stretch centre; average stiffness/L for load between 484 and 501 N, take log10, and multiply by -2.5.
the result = -0.113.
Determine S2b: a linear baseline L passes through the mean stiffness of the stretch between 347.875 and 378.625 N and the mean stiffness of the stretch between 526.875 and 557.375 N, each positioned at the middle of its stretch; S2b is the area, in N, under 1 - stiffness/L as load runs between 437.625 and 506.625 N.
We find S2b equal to 4.29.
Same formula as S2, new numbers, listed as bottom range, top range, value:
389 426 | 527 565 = 1.28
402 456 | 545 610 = 0.89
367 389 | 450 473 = 1.11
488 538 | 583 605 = 0.84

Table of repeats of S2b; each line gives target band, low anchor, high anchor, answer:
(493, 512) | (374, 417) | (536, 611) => -2.8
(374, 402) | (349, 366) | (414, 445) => 6.6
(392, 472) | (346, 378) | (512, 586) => 3.1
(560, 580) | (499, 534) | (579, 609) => 2.9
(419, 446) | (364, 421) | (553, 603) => -3.3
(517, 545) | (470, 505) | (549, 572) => -3.7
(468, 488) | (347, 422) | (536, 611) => -2.5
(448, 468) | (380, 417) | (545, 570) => -3.6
